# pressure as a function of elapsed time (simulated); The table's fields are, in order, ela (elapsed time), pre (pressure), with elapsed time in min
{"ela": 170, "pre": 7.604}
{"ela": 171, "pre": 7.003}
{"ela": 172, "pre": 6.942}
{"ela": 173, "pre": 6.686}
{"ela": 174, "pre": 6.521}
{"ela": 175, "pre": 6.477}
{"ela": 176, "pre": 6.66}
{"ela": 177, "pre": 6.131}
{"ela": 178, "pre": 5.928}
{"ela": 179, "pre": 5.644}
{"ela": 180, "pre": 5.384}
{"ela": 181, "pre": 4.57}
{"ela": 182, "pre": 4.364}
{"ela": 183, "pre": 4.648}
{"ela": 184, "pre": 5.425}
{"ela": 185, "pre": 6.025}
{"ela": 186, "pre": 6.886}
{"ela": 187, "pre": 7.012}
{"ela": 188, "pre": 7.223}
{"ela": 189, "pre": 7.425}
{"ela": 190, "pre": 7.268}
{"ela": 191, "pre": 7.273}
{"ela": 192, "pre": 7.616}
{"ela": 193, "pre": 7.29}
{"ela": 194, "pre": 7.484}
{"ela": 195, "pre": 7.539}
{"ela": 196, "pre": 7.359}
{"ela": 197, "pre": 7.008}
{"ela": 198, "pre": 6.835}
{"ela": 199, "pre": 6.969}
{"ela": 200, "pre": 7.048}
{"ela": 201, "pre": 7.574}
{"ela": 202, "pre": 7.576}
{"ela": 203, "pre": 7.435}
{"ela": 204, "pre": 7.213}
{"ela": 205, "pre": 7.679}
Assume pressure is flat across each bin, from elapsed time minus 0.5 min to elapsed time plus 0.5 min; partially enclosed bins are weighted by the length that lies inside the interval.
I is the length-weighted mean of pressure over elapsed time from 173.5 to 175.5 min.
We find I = 6.5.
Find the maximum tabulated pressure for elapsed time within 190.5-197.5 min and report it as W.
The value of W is 7.616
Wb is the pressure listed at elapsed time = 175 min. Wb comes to 6.477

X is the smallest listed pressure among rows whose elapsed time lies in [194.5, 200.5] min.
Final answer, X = 6.835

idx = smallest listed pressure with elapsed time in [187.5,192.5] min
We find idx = 7.223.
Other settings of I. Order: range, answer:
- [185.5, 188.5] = 7.04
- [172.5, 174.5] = 6.6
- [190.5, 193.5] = 7.39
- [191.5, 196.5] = 7.46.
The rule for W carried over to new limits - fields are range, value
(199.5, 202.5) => 7.576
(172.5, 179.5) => 6.686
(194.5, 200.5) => 7.539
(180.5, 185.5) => 6.025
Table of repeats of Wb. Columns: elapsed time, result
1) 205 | 7.679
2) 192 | 7.616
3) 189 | 7.425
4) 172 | 6.942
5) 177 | 6.131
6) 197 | 7.008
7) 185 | 6.025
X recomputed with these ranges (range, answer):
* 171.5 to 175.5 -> 6.477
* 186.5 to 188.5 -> 7.012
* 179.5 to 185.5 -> 4.364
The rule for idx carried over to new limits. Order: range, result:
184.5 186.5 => 6.025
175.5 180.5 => 5.384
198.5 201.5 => 6.969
